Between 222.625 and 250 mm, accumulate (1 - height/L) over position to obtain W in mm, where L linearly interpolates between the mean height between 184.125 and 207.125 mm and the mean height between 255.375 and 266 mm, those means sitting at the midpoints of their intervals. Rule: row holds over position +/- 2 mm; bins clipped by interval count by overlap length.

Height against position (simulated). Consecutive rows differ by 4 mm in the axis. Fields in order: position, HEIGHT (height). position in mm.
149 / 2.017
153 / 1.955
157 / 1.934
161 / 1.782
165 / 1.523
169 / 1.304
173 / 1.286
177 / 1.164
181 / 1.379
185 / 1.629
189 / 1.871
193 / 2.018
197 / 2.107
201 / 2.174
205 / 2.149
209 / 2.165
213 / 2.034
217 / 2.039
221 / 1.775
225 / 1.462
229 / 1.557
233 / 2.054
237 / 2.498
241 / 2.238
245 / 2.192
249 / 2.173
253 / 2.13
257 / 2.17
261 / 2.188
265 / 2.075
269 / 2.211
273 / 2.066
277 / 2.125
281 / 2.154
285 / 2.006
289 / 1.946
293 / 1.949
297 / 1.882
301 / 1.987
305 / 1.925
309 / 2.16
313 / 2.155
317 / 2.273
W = 1.1 mm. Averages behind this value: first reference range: 2.01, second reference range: 2.15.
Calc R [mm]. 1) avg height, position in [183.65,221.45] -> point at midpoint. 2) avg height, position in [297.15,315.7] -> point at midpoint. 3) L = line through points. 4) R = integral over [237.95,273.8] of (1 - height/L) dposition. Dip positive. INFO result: -2.5 mm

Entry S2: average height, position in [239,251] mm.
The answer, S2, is 2.2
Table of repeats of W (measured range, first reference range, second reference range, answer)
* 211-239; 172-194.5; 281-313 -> -3.2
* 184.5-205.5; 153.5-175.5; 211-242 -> -2.9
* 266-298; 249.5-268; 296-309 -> 0.1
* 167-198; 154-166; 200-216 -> 5.9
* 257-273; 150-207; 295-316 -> -1.7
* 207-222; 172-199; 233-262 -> -0.8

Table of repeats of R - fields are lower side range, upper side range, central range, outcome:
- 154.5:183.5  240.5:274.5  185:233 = -4.0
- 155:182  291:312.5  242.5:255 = -2.6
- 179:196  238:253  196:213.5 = -2.3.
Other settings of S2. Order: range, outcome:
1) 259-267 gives 2.13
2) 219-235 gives 1.71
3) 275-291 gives 2.06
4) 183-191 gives 1.75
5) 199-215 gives 2.13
